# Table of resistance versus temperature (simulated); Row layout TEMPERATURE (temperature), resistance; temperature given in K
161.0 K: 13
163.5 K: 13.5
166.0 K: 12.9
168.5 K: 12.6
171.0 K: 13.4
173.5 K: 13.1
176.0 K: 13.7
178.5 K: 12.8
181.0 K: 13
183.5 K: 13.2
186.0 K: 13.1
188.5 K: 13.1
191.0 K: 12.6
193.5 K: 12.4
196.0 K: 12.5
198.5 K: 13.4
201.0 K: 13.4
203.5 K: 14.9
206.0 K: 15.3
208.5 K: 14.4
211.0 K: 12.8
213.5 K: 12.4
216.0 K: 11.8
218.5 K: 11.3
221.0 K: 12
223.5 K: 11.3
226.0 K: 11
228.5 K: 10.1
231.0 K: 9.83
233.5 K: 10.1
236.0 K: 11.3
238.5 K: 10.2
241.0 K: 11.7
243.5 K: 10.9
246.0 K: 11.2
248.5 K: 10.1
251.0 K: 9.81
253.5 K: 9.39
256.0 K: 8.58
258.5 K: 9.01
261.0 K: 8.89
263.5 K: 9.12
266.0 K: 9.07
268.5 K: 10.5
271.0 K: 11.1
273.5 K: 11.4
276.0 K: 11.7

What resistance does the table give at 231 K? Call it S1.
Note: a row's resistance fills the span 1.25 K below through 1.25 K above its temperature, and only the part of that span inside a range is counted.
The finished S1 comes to 9.83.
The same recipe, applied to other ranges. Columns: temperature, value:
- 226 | 11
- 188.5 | 13.1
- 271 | 11.1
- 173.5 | 13.1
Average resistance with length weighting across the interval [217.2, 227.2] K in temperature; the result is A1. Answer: 11.4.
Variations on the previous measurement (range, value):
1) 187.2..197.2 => 12.7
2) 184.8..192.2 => 12.9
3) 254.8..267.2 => 8.93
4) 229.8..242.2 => 10.6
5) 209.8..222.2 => 12.1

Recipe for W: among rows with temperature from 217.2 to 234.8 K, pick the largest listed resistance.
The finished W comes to 12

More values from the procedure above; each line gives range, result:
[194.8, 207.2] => 15.3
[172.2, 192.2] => 13.7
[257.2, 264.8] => 9.12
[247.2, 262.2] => 10.1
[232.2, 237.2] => 11.3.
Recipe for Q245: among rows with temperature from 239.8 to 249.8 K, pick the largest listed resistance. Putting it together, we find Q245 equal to 11.7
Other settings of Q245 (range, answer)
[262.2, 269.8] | 10.5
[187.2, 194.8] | 13.1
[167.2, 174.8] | 13.4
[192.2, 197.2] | 12.5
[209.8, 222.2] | 12.8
